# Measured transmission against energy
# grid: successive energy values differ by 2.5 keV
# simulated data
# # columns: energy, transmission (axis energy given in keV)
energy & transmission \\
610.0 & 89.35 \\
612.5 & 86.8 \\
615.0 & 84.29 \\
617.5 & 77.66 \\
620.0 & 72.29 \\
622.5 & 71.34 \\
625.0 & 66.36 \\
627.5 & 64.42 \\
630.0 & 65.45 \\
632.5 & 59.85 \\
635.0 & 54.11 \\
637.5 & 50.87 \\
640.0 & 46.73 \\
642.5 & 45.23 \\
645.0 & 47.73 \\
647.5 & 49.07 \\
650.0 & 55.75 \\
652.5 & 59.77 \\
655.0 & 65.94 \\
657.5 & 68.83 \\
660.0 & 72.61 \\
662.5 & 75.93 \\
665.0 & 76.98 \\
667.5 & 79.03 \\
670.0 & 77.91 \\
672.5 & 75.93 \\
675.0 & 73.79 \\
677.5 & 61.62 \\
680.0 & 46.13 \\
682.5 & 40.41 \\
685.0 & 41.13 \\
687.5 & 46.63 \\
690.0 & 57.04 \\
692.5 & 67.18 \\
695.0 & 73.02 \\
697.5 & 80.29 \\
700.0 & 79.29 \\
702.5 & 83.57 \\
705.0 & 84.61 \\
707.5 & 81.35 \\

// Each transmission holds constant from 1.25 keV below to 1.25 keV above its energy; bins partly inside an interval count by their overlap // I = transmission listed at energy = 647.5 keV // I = 49.07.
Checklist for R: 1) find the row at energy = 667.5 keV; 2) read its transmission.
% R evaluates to 79.03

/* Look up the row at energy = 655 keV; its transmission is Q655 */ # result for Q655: 65.94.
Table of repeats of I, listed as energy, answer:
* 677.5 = 61.62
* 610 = 89.35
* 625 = 66.36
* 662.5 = 75.93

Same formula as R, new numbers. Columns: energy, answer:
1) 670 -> 77.91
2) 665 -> 76.98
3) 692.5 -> 67.18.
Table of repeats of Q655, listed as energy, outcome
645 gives 47.73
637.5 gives 50.87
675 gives 73.79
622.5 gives 71.34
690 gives 57.04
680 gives 46.13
